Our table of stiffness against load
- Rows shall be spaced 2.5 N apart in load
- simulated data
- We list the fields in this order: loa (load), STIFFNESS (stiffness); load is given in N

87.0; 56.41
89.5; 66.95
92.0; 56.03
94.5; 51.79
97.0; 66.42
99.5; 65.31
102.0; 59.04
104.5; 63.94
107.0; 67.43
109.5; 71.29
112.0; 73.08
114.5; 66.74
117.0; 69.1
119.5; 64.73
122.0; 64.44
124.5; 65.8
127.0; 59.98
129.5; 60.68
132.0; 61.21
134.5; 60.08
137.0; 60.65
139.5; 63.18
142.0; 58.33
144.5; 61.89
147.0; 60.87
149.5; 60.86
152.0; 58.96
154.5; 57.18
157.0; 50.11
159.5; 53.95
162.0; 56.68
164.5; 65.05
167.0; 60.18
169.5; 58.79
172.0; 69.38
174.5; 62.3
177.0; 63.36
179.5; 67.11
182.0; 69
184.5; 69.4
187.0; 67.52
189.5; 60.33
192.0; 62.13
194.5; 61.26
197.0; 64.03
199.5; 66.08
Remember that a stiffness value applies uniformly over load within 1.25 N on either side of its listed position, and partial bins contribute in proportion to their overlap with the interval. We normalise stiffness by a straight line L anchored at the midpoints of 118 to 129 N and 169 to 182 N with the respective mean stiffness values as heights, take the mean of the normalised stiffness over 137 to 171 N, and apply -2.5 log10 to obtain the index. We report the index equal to 0.09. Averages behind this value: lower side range 63.7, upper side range 65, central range 59.1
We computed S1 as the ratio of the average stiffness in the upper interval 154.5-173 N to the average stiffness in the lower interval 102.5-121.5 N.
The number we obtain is 0.87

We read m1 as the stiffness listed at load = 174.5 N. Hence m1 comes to 62.3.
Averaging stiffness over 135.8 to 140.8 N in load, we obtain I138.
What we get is 61.9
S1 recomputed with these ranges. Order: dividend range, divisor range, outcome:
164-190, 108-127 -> 0.96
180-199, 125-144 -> 1.07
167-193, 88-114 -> 1.01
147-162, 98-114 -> 0.85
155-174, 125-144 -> 0.97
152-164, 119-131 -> 0.88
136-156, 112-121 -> 0.89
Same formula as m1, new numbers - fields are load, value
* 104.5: 63.94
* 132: 61.21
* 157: 50.11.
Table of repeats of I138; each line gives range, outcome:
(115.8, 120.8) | 66.9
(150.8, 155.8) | 58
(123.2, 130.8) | 62.2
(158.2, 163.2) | 55.2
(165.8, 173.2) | 62.8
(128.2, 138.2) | 60.7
